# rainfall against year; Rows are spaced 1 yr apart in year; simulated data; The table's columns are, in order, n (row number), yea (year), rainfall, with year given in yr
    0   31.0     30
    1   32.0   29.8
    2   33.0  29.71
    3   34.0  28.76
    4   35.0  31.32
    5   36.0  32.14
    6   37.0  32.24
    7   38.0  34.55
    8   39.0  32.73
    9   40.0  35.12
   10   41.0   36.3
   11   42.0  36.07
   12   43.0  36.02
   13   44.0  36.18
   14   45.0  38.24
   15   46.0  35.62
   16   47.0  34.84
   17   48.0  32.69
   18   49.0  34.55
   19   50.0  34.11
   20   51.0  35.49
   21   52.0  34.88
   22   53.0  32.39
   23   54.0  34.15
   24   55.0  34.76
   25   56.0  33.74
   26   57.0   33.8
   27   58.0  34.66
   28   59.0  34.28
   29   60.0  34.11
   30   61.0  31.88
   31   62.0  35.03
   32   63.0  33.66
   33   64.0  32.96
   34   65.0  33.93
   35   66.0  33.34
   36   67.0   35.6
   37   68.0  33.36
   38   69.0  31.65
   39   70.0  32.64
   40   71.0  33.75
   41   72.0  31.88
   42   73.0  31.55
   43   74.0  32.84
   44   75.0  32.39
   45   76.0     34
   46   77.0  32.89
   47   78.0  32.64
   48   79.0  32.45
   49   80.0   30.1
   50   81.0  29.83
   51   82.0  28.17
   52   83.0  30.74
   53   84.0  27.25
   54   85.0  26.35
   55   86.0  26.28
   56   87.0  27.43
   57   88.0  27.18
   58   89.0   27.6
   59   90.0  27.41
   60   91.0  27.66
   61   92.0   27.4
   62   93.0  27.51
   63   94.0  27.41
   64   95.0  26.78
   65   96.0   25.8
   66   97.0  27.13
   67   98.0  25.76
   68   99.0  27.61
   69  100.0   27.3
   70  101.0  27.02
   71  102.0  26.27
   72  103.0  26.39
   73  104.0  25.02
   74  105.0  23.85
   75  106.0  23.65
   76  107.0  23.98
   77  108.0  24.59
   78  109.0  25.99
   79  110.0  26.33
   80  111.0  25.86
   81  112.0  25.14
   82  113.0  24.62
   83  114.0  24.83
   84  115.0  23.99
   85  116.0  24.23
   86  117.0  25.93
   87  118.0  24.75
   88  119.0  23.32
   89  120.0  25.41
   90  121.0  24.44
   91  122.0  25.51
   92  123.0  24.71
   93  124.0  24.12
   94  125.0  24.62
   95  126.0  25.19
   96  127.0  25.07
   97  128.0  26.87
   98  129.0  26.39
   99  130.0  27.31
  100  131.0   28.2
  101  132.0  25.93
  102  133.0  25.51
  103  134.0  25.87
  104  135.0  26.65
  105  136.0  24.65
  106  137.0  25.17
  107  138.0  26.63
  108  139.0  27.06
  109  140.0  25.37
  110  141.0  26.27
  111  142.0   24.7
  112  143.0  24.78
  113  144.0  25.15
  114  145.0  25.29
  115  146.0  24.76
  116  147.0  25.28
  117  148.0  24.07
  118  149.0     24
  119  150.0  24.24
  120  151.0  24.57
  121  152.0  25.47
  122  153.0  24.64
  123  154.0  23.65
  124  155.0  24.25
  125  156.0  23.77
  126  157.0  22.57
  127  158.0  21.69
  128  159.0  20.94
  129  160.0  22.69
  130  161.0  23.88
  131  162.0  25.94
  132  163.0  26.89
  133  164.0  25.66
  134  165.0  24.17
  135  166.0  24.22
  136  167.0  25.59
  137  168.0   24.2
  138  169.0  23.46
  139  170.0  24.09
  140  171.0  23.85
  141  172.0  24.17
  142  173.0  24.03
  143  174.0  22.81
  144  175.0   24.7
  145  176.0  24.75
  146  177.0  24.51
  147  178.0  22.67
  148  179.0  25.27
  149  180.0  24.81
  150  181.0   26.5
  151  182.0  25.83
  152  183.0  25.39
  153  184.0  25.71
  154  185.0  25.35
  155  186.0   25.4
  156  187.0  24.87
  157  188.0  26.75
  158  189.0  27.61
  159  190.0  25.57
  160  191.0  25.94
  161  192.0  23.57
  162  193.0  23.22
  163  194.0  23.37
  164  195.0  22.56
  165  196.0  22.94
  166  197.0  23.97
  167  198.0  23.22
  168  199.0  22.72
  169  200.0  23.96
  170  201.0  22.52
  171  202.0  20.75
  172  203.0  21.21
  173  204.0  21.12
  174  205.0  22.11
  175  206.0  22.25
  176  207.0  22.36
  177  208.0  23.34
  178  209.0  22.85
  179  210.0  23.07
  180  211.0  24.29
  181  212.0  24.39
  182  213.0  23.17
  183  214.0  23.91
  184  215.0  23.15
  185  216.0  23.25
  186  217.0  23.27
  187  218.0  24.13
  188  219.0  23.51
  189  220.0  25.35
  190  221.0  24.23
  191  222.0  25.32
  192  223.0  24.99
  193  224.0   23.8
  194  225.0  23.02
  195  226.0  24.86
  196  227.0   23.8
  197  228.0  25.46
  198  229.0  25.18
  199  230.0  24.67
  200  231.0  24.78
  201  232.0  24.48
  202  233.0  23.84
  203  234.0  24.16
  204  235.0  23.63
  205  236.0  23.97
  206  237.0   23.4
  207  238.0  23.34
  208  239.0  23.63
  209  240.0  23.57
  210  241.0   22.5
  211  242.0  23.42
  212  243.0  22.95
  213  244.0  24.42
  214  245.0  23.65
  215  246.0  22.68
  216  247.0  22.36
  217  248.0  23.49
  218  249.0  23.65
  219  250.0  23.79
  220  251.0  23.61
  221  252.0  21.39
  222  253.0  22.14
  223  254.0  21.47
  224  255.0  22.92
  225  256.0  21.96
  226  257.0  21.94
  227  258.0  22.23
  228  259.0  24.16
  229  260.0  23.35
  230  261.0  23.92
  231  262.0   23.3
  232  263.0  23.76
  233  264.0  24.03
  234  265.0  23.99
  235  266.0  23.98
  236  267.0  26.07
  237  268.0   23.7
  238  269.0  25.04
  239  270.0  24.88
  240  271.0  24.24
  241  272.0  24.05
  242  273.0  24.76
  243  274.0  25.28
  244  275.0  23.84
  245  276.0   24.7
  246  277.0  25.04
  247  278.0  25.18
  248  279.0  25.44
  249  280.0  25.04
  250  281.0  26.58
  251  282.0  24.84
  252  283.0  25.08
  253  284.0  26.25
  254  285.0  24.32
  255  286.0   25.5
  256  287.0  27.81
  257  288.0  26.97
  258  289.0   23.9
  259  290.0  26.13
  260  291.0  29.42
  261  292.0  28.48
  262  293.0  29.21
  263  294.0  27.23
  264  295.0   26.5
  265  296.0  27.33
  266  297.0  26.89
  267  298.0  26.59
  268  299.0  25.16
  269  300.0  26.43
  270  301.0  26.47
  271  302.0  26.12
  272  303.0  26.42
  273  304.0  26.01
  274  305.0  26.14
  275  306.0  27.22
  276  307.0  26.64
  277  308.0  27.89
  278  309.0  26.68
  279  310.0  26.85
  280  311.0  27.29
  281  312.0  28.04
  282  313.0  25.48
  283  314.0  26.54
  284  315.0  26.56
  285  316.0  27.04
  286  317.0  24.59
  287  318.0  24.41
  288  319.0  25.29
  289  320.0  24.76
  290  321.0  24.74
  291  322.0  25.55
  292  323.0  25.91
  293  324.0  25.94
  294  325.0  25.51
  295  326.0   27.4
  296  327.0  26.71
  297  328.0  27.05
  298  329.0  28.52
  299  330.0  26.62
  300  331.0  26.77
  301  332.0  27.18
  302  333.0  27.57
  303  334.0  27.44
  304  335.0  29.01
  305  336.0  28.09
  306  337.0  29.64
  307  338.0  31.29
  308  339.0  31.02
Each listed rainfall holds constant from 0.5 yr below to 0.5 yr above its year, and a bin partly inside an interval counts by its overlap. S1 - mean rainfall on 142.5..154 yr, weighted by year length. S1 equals 24.7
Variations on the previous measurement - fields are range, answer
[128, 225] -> 24.4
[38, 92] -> 32.6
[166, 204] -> 24.2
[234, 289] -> 24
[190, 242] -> 23.6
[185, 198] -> 24.6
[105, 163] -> 24.9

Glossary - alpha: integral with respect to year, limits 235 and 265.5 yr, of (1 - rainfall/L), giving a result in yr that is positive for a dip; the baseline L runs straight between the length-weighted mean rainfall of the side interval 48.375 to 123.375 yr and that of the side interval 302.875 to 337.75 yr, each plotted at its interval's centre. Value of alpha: 4.8 yr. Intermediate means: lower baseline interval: 29.3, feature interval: 23.2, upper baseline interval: 26.7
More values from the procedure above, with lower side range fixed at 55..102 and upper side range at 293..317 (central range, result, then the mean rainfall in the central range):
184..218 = 5.8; 23.6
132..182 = 7.8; 24.6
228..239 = 1.5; 24.2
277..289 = 0.6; 25.6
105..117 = 2.1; 24.8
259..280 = 2.2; 24.4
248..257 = 1.6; 22.6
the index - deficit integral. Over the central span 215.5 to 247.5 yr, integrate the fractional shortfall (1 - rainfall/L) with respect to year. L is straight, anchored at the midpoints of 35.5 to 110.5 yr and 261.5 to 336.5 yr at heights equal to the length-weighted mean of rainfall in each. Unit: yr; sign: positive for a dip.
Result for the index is 4.2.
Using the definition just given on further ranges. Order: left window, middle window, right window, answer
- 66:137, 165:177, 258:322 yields 1.17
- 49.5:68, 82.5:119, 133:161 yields 4.19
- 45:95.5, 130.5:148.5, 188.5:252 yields 1.55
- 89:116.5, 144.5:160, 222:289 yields 0.88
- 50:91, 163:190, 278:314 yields 4.11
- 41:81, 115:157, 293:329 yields 8.53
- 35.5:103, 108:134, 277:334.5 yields 4.38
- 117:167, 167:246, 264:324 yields 4.34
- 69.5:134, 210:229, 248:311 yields 1.28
